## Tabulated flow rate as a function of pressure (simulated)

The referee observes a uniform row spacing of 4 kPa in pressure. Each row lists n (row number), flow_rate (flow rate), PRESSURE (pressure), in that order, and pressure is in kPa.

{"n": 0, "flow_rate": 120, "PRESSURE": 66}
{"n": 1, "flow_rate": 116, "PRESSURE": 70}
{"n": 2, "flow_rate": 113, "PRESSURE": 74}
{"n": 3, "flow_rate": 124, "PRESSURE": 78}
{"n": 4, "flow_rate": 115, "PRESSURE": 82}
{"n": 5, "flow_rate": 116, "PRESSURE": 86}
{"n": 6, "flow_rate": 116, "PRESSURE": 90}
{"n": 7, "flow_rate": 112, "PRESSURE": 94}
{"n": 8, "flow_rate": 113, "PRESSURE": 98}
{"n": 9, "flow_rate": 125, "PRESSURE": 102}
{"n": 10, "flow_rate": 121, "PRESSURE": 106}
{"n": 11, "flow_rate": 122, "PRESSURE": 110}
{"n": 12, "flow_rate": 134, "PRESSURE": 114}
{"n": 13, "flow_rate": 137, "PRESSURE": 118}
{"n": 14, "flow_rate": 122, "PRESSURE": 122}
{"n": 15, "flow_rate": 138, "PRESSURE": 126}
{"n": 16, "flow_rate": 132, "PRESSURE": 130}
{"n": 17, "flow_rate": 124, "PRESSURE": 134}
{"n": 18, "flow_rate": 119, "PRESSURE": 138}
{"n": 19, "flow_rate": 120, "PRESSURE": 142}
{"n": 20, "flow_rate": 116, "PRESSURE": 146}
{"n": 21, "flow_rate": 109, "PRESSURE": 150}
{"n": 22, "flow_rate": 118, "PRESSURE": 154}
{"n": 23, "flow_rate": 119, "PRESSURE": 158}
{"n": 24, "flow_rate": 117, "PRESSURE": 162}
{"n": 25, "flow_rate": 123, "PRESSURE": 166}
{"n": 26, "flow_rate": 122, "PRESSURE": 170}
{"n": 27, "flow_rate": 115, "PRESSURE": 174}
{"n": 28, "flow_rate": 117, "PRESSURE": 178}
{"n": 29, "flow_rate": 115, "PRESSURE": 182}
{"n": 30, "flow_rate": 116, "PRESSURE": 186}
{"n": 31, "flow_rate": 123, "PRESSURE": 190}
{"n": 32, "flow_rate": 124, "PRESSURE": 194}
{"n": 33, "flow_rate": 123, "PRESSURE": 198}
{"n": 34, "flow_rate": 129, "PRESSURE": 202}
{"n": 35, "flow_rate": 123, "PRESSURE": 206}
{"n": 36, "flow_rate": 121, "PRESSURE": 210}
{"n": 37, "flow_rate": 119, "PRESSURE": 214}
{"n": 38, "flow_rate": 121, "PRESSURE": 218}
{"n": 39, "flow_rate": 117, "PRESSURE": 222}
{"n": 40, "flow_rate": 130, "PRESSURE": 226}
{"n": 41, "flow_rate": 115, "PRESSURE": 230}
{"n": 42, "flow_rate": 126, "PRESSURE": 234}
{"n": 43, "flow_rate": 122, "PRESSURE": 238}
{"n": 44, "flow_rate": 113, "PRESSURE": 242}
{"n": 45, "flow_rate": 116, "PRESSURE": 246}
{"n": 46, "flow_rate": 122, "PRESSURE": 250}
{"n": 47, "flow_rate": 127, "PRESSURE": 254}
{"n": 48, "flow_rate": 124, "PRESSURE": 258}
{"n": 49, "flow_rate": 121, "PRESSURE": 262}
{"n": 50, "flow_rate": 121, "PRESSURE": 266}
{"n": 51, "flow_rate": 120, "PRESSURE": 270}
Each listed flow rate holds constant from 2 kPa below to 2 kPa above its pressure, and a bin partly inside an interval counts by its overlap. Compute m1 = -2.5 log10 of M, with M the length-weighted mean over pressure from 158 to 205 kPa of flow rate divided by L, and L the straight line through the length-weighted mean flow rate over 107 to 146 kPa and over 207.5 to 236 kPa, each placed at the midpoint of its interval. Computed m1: 0.03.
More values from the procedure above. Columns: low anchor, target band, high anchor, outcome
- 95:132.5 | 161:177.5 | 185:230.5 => 0.043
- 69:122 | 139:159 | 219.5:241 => 0.041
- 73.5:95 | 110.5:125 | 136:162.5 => -0.122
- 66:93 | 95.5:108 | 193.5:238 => -0.015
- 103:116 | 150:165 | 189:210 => 0.069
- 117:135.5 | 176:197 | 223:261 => 0.058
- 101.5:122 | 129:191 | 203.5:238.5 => 0.054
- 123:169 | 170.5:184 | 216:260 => 0.045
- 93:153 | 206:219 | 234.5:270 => 0.008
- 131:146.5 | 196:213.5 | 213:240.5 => -0.021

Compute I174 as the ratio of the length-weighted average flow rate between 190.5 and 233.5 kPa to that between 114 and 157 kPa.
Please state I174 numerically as 0.99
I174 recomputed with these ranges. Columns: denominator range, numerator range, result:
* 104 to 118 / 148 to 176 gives 0.92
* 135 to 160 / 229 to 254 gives 1.02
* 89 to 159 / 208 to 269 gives 0.99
